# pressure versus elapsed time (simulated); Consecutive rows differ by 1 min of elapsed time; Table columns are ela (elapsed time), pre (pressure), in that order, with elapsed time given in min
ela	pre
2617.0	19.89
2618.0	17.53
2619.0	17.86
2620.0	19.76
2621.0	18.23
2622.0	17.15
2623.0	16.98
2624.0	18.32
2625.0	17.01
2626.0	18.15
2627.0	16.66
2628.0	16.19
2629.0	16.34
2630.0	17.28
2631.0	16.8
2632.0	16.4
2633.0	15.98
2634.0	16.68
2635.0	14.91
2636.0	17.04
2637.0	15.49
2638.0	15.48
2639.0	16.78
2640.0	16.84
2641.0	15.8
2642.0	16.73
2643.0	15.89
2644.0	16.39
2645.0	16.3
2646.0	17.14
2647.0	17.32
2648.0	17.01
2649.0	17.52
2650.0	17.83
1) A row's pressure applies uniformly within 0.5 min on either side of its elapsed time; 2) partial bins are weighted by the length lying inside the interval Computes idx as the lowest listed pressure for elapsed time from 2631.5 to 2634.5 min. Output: 15.98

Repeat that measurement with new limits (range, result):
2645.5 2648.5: 17.01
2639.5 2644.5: 15.8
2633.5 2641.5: 14.91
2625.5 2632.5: 16.19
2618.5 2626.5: 16.98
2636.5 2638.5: 15.48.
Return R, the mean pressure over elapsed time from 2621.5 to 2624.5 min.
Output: 17.5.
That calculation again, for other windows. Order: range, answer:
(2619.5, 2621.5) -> 19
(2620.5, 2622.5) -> 17.7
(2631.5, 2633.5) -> 16.2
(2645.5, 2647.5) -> 17.2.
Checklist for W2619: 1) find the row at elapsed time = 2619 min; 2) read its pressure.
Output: 17.86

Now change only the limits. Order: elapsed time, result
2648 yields 17.01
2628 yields 16.19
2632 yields 16.4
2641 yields 15.8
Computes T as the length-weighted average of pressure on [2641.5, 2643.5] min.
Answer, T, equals 16.3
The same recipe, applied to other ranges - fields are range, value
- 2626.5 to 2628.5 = 16.4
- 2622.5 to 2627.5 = 17.4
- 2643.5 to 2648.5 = 16.8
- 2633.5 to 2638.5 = 15.9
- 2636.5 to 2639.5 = 15.9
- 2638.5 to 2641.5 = 16.5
